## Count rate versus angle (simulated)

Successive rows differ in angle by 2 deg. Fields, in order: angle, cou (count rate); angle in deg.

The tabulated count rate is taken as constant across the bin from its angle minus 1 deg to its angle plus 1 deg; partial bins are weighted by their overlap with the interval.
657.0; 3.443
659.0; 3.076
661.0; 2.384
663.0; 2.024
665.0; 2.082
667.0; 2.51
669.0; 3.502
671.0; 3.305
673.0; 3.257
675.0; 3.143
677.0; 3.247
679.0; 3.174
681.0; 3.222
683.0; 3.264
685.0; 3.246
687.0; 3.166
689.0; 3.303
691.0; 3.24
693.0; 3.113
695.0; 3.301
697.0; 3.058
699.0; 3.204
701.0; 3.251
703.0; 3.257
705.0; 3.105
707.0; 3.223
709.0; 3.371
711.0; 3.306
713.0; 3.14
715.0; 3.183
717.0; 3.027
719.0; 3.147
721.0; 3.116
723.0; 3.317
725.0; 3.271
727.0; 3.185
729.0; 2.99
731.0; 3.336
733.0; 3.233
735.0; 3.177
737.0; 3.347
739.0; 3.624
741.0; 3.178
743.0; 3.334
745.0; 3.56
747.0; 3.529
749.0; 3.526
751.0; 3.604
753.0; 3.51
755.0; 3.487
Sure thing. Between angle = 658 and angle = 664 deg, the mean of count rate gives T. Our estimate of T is 2.49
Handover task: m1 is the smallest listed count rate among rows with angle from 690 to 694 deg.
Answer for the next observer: 3.113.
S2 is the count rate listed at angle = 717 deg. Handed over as 3.027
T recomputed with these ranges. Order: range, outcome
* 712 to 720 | 3.12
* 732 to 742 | 3.31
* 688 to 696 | 3.24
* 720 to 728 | 3.22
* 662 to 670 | 2.53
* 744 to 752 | 3.55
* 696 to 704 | 3.19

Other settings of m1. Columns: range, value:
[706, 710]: 3.223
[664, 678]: 2.082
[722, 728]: 3.185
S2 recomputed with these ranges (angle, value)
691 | 3.24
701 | 3.251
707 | 3.223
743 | 3.334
